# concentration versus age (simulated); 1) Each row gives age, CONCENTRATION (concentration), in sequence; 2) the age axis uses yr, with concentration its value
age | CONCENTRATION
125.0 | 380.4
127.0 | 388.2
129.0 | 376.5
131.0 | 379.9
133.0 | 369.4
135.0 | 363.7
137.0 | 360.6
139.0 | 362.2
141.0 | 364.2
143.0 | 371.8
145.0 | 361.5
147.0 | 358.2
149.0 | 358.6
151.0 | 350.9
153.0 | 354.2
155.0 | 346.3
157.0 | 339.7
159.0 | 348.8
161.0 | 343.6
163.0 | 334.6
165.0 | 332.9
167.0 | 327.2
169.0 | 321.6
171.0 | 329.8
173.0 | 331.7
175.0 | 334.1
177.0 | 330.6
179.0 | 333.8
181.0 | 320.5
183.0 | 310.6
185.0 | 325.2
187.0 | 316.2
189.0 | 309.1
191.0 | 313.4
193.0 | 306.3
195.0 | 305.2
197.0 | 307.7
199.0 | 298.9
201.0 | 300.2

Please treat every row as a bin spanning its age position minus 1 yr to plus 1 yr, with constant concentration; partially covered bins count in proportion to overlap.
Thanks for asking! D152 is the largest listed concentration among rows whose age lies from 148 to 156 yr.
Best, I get 358.6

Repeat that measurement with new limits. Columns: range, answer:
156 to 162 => 348.8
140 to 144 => 371.8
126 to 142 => 388.2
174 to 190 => 334.1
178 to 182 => 333.8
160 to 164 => 343.6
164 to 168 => 332.9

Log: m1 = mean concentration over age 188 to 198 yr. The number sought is 308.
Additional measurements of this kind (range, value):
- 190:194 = 310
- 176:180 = 332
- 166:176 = 329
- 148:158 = 350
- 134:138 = 362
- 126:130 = 382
